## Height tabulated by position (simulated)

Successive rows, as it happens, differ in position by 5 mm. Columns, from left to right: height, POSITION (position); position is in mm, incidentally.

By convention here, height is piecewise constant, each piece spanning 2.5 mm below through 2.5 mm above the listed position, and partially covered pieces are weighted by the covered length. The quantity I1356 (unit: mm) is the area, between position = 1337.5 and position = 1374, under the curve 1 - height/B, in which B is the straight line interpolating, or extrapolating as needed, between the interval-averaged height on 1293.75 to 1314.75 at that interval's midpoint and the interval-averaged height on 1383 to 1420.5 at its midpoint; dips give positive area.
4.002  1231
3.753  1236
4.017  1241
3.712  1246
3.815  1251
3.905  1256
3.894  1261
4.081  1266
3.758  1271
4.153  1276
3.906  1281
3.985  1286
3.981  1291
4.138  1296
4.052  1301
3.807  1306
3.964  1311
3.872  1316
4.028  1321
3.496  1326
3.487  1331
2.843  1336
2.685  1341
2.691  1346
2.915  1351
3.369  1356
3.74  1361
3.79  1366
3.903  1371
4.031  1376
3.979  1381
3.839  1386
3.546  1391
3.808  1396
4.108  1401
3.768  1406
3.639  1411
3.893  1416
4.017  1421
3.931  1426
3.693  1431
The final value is 5.57 mm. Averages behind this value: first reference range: 3.98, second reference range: 3.81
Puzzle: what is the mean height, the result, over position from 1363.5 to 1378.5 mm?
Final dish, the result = 3.91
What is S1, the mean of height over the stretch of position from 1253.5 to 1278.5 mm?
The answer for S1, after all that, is 3.96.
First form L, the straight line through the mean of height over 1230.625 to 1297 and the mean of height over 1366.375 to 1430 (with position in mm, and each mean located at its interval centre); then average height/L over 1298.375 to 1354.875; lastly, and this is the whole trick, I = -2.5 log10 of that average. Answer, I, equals 0.14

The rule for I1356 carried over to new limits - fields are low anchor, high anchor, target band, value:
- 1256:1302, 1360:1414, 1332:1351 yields 5.3 mm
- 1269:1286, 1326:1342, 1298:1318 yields -2.5 mm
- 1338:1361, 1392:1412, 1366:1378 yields -2.1 mm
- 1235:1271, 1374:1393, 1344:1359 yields 3.2 mm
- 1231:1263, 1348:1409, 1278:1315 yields -1.6 mm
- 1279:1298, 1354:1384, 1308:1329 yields 0.5 mm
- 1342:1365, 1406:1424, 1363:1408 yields -4.4 mm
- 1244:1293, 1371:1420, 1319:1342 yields 3.3 mm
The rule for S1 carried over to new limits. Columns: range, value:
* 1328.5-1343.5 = 3.01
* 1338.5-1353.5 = 2.76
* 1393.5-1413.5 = 3.83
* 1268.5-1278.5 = 3.96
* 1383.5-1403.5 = 3.83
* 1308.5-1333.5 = 3.77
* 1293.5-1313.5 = 3.99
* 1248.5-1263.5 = 3.87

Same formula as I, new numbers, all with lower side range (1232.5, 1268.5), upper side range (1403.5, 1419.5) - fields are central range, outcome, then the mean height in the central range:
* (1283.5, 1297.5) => -0.05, 4.03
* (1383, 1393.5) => 0.03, 3.71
